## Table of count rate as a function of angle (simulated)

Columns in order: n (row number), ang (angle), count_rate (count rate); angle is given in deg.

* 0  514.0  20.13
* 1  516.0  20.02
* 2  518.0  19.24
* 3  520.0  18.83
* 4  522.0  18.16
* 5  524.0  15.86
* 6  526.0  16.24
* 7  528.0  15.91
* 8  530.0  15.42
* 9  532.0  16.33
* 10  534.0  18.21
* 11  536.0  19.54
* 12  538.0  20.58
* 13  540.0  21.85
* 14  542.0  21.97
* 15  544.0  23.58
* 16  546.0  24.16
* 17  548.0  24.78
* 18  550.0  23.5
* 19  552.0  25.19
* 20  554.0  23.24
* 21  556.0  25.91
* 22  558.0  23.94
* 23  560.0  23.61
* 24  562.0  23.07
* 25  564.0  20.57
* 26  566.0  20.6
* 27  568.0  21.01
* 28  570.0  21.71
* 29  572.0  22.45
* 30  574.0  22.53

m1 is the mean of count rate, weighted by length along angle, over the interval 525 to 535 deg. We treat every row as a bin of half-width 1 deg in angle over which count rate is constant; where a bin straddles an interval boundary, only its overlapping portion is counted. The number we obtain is 16.4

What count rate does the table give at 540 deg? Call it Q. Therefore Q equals 21.85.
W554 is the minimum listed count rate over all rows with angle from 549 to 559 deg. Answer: 23.24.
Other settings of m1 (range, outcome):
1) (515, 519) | 19.6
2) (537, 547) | 22.4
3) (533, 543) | 20.4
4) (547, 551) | 24.1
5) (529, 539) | 18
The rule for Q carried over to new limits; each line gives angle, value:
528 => 15.91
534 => 18.21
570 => 21.71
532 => 16.33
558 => 23.94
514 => 20.13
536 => 19.54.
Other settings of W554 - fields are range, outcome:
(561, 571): 20.57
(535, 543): 19.54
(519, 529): 15.86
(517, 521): 18.83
